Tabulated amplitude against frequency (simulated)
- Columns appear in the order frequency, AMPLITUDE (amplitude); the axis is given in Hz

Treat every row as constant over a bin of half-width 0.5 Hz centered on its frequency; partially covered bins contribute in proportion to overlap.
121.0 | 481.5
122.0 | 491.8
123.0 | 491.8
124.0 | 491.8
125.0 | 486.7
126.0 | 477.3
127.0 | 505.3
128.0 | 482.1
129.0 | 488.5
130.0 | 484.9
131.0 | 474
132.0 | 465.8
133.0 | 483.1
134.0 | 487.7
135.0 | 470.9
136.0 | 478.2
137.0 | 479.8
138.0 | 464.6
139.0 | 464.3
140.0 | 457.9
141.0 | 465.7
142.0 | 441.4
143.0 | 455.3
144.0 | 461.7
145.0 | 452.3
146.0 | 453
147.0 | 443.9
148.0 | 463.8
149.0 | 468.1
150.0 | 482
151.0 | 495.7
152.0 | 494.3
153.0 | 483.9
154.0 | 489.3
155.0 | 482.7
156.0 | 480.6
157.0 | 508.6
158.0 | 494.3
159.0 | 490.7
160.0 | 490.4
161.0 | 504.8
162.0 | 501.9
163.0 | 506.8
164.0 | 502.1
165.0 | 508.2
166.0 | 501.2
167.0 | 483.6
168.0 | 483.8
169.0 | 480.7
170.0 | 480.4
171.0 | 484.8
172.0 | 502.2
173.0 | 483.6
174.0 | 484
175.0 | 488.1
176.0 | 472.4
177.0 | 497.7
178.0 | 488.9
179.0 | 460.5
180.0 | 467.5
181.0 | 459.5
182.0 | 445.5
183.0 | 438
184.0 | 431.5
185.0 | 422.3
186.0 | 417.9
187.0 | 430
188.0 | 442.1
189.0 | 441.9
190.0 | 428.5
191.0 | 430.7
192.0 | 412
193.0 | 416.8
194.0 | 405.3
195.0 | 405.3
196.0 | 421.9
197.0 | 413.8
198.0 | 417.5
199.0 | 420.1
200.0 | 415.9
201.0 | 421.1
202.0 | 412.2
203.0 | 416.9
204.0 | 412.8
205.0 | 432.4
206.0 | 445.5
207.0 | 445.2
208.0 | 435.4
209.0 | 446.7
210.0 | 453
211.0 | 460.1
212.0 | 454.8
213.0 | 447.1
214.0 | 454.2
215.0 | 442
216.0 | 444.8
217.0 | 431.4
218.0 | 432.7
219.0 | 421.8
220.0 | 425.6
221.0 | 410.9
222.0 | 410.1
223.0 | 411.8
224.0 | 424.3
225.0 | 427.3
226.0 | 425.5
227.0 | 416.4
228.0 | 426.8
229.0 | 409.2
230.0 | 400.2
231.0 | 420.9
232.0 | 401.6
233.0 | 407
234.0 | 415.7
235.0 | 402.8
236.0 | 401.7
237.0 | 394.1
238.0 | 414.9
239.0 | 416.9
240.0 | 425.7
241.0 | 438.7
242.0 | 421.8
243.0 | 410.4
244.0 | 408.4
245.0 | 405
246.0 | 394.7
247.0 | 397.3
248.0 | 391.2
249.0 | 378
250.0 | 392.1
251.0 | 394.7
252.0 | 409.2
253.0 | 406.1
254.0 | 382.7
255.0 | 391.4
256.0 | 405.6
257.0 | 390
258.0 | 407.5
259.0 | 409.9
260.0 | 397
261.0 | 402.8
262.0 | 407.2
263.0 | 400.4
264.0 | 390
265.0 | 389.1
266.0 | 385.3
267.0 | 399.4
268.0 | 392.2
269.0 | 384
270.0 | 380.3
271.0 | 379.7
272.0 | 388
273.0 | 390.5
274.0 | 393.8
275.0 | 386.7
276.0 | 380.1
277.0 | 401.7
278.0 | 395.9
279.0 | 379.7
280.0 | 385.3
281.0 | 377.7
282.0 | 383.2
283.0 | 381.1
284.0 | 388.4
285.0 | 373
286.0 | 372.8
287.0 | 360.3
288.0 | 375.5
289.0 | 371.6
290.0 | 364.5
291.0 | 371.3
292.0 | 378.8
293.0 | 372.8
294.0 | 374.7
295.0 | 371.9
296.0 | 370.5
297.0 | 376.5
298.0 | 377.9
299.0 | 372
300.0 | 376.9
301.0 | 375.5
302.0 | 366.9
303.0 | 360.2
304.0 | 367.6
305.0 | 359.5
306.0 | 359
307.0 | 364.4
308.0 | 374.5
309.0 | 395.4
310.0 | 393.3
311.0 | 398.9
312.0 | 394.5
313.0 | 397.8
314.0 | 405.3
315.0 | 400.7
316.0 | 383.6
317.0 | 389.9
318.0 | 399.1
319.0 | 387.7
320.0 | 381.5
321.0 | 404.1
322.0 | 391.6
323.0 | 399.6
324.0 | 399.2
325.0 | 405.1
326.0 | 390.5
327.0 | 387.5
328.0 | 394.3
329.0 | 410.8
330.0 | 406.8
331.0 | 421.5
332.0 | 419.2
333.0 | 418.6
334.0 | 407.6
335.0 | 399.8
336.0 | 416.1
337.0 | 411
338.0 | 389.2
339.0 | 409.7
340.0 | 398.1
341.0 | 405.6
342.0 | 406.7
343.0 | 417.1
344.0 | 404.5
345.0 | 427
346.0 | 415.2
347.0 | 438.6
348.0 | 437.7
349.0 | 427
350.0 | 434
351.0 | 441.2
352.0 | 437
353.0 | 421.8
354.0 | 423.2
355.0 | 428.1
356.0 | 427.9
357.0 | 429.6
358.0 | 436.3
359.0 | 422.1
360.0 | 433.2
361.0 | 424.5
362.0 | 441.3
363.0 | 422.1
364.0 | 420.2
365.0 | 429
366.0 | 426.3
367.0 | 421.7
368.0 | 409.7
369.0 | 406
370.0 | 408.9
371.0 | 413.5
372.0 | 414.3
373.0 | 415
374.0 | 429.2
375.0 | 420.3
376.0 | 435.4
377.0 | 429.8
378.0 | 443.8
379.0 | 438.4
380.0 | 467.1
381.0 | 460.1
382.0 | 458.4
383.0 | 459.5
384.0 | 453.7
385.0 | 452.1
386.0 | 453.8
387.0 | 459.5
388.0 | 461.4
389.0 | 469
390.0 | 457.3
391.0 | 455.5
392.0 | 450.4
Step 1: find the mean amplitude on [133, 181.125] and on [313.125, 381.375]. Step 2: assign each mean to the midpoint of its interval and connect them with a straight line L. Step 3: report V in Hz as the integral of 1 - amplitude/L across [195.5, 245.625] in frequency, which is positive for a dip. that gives 3.9 Hz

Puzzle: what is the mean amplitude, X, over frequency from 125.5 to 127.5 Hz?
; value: 491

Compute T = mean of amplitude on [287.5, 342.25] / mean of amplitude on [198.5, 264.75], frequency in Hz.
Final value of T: 0.9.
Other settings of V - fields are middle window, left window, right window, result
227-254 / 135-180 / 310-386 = 2.8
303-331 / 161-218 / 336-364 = 2.5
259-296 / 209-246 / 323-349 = 2.9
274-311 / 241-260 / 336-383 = 3.0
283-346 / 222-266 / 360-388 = 4.8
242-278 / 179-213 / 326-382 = 2.7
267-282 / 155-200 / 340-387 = 2.0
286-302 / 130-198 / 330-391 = 2.5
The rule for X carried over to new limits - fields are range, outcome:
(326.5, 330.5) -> 400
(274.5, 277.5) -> 390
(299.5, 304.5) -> 369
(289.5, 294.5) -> 372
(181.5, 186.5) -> 431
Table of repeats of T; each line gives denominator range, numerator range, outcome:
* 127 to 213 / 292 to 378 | 0.88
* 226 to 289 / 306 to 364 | 1.03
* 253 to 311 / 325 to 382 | 1.10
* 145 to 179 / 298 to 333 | 0.80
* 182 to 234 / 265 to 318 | 0.89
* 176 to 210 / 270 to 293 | 0.88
